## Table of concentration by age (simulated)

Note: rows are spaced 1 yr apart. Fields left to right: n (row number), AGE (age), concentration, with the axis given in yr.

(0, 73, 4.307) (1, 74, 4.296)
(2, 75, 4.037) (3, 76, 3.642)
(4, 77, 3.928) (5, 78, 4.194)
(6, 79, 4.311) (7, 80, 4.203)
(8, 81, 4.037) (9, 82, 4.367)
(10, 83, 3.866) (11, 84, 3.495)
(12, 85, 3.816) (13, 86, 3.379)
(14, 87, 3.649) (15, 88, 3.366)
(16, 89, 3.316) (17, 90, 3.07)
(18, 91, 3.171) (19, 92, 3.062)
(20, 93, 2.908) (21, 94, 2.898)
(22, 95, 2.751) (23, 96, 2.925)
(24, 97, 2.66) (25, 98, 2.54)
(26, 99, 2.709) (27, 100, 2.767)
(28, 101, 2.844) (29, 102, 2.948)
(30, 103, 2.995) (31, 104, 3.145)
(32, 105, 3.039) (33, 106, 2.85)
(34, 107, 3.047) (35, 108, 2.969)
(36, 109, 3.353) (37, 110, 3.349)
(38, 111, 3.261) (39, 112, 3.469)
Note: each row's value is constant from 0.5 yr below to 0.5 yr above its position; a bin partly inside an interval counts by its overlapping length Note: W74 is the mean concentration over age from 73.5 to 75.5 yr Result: 4.17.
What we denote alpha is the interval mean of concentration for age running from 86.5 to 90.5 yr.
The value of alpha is 3.35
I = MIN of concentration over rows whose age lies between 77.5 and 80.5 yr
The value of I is 4.194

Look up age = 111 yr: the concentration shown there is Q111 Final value 3.261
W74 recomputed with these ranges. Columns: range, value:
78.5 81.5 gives 4.18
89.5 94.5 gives 3.02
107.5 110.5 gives 3.22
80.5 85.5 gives 3.92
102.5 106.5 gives 3.01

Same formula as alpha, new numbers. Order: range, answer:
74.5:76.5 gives 3.84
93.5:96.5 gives 2.86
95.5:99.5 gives 2.71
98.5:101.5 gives 2.77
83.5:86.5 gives 3.56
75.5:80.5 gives 4.06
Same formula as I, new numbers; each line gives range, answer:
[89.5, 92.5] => 3.062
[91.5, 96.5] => 2.751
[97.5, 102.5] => 2.54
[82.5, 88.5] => 3.366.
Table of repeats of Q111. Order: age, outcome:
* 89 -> 3.316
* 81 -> 4.037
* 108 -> 2.969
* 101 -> 2.844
